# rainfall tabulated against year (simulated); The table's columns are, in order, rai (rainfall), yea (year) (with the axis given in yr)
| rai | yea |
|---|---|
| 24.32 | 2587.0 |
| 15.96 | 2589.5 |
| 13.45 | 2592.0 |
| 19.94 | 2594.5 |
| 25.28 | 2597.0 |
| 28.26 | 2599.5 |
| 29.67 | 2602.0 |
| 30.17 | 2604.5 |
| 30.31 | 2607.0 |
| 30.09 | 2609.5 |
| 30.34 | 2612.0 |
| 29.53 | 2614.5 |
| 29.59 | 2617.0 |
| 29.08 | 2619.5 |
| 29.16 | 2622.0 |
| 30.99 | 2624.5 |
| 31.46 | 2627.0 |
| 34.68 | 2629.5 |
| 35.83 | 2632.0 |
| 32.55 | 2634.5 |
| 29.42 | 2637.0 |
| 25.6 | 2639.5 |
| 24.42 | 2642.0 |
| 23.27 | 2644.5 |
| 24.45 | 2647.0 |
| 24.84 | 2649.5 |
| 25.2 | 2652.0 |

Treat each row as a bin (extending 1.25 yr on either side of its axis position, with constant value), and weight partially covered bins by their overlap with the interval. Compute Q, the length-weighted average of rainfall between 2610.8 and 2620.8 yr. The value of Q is 29.6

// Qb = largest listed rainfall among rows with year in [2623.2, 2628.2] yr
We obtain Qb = 31.46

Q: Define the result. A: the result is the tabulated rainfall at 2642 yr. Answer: 24.42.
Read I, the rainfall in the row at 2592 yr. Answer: 13.45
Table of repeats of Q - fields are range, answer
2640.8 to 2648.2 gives 24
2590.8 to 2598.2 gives 19.6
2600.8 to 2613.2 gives 30.1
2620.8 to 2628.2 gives 30.5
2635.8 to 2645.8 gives 25.7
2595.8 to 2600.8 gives 26.8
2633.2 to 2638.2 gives 31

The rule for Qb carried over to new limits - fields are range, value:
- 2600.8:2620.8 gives 30.34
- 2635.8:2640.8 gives 29.42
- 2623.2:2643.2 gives 35.83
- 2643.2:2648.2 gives 24.45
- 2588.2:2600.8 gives 28.26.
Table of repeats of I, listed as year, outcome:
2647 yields 24.45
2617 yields 29.59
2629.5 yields 34.68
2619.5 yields 29.08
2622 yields 29.16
